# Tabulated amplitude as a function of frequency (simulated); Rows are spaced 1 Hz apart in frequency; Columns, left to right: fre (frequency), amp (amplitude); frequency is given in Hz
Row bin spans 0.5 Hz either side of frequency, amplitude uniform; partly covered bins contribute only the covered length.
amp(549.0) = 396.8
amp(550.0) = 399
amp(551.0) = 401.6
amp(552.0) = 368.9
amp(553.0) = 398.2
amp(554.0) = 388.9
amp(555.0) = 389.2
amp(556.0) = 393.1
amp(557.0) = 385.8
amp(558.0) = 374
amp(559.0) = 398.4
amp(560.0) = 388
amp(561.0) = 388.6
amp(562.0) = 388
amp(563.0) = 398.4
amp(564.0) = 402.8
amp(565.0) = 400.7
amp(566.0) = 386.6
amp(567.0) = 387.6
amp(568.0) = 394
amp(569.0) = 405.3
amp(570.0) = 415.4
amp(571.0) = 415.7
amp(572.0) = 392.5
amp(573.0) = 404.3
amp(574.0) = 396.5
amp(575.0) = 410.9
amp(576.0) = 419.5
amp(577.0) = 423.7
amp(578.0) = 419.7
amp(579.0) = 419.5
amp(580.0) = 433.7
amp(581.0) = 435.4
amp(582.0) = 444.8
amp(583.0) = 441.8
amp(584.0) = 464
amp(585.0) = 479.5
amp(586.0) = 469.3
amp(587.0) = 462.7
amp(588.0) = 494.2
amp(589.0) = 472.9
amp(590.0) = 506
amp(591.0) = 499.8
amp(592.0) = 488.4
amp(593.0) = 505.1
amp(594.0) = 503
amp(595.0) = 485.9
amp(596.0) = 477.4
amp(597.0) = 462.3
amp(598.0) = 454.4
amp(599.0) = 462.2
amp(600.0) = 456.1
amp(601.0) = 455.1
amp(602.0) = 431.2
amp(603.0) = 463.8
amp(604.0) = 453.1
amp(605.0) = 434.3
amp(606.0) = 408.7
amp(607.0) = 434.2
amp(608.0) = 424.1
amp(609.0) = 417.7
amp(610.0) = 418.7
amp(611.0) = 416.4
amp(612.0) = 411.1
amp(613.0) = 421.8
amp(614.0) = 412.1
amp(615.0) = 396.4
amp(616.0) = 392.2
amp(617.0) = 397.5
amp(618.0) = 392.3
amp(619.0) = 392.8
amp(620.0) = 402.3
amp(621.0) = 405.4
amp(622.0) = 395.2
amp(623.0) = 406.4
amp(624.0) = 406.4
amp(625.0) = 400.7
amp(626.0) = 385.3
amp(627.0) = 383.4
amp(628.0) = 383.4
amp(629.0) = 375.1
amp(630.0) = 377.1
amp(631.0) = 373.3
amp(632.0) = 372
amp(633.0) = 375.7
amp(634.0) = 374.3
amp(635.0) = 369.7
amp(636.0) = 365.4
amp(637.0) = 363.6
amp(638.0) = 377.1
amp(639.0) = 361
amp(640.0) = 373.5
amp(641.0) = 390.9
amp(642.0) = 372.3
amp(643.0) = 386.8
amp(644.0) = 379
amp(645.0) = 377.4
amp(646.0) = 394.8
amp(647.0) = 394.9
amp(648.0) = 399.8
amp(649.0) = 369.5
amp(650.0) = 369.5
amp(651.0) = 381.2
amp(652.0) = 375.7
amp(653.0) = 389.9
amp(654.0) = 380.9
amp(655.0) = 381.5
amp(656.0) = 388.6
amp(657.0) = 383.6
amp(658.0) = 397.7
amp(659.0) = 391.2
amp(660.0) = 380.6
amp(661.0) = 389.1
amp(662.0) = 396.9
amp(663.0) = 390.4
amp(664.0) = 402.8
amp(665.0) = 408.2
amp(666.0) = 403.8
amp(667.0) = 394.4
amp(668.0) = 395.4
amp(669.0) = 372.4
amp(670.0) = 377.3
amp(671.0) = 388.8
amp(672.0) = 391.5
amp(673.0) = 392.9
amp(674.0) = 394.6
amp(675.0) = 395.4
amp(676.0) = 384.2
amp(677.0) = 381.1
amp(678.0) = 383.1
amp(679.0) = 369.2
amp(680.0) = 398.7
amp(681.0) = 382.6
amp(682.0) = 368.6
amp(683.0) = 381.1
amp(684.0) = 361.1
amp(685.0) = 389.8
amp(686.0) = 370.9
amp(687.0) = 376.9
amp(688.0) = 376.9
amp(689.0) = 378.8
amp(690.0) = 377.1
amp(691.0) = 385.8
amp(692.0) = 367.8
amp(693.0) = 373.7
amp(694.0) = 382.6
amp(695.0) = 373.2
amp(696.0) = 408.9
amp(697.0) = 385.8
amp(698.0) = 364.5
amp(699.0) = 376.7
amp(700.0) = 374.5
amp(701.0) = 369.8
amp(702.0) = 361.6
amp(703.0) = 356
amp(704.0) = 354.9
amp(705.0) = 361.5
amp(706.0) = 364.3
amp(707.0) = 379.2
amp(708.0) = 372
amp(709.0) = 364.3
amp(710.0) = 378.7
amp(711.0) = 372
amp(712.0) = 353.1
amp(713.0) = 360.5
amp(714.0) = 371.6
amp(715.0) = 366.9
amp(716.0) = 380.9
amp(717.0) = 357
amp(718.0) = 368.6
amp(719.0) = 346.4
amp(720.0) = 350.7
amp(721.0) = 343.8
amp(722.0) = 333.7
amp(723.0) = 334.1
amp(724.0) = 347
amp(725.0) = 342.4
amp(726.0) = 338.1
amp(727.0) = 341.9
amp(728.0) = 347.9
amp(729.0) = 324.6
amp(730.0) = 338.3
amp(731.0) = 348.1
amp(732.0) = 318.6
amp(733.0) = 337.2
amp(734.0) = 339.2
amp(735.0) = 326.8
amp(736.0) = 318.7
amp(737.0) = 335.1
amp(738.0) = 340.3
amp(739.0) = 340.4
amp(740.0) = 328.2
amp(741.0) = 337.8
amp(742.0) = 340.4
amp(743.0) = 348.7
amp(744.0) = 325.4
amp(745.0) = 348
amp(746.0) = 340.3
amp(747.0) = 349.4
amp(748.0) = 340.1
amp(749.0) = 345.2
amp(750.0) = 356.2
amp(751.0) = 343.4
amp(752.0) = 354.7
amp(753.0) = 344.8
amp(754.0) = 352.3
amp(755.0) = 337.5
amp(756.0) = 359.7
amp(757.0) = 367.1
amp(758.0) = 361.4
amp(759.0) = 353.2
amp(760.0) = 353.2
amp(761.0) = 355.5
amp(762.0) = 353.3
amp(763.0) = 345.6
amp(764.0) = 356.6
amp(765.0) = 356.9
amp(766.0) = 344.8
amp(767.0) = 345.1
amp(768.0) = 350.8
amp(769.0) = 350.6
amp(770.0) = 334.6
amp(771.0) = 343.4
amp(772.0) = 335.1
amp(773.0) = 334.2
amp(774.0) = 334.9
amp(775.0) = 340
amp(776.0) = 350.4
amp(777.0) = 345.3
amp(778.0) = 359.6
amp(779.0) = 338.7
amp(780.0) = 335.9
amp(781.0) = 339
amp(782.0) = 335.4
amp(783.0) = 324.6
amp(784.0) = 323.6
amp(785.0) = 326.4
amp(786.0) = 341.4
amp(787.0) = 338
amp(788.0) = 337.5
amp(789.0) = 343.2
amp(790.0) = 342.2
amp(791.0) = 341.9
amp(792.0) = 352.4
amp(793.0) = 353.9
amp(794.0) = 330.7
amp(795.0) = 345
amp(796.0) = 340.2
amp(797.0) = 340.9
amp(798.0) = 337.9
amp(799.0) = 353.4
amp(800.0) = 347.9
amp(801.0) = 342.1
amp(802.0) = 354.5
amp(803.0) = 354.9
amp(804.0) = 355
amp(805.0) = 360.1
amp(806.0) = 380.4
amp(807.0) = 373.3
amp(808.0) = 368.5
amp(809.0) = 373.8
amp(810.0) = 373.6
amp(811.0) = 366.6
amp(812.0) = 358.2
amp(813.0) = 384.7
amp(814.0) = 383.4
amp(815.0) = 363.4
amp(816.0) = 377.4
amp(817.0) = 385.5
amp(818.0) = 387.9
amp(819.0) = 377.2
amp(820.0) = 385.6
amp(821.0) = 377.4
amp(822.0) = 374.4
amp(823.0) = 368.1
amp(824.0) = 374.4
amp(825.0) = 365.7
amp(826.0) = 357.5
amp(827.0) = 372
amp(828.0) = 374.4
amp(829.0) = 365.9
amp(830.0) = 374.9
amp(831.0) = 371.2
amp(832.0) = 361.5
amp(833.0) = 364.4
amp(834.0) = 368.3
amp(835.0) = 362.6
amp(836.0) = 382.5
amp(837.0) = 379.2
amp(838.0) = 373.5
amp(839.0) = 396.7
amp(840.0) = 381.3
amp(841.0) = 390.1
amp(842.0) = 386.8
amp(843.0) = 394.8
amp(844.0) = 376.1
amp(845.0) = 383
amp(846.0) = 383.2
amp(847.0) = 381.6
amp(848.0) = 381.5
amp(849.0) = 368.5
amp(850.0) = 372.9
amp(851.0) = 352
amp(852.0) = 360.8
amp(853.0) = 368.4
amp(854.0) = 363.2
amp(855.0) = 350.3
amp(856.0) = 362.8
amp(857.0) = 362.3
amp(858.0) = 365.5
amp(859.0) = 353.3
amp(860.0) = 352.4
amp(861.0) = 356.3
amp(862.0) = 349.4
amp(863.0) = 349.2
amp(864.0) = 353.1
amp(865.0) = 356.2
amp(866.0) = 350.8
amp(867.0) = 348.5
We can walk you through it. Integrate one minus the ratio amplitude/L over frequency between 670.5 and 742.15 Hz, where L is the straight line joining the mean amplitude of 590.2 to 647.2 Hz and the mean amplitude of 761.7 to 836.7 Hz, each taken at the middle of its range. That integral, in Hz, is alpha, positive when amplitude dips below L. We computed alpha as 4.1 Hz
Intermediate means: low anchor 413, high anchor 356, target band 363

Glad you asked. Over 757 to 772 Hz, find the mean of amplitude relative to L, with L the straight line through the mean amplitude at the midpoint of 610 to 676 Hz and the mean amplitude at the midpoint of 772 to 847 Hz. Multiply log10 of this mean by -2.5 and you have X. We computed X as 0.05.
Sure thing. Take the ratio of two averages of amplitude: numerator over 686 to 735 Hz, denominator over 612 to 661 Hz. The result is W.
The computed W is 0.93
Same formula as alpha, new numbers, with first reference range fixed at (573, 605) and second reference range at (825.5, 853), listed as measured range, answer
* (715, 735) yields 3.29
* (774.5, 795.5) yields 2.79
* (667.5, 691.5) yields 2.51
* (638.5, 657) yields 2.36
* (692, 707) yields 1.72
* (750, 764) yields 1.70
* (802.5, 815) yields 0.50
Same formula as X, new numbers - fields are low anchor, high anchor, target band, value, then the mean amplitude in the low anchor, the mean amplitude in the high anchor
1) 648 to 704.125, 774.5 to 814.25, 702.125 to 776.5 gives 0.050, 382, 350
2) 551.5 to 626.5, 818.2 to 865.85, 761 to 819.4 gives 0.088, 424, 370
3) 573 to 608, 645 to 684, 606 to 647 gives 0.080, 454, 387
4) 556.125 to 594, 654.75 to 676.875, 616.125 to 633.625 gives 0.049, 428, 391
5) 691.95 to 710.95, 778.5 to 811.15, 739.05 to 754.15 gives 0.052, 372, 347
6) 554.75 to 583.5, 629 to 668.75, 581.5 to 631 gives -0.103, 405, 383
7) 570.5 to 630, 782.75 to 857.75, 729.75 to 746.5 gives 0.161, 432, 364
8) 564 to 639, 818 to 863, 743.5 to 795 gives 0.124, 422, 371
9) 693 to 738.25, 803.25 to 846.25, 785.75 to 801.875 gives 0.079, 356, 375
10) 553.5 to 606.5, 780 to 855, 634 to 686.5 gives 0.070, 433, 363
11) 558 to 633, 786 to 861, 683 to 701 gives 0.059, 424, 366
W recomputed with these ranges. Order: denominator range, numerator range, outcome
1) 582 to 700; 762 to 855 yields 0.89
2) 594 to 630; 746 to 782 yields 0.83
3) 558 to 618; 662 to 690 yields 0.89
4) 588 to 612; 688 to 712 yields 0.81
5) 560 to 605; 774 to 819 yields 0.80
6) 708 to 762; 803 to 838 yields 1.07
